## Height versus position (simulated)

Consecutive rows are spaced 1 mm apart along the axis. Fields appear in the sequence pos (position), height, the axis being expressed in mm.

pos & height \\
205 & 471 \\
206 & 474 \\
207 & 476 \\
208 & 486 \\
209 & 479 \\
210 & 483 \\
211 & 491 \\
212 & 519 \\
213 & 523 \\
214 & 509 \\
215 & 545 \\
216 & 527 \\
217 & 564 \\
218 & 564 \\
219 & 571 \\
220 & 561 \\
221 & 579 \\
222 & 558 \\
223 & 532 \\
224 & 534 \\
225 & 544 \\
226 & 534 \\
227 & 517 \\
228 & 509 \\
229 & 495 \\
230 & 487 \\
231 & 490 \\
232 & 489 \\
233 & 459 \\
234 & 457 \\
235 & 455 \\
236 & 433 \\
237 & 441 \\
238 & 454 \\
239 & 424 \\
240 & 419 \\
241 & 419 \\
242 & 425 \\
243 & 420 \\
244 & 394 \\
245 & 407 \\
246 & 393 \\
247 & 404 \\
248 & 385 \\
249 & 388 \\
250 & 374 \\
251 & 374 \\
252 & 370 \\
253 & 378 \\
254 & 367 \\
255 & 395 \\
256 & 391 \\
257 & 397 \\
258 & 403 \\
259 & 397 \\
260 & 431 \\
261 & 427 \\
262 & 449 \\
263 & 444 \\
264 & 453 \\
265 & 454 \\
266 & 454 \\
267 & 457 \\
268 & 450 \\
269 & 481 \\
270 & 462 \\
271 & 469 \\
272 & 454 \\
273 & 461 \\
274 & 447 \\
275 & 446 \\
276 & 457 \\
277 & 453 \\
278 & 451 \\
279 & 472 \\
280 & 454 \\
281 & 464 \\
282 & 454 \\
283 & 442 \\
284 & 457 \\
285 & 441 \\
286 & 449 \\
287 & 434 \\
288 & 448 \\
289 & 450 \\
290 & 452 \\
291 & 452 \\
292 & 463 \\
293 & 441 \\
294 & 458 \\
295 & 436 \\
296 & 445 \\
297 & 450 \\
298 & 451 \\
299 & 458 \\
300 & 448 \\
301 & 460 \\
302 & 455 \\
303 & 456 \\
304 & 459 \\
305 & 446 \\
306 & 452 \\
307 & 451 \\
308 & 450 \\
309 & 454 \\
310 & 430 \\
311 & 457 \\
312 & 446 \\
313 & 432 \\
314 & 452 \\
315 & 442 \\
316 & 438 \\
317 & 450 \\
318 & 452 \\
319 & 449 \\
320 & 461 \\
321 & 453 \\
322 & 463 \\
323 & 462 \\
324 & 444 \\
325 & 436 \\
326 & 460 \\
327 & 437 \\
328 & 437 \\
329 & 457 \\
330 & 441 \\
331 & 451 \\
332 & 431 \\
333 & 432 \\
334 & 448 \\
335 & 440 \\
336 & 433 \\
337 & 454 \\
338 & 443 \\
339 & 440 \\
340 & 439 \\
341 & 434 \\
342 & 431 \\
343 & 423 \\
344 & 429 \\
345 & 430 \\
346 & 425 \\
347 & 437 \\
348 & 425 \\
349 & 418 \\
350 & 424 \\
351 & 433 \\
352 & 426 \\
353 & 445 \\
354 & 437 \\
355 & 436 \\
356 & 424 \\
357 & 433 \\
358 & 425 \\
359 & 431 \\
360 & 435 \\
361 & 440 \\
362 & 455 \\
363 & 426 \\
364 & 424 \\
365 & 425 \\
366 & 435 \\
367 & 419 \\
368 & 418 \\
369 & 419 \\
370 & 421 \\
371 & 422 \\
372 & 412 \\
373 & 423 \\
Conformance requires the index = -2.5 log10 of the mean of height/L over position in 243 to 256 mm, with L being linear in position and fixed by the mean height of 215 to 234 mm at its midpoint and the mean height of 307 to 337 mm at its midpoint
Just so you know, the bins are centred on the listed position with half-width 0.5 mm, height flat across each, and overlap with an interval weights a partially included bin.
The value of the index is 0.29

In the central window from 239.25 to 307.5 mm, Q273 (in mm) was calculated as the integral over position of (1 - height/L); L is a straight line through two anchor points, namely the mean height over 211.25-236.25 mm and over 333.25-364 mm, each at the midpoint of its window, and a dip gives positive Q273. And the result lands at 6.9 mm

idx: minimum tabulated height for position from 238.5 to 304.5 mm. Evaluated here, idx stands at 367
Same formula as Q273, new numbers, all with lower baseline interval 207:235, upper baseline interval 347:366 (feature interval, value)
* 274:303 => 1.39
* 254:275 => 2.23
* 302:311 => 0.24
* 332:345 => 0.18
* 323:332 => 0.08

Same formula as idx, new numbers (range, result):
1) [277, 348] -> 423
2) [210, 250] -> 374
